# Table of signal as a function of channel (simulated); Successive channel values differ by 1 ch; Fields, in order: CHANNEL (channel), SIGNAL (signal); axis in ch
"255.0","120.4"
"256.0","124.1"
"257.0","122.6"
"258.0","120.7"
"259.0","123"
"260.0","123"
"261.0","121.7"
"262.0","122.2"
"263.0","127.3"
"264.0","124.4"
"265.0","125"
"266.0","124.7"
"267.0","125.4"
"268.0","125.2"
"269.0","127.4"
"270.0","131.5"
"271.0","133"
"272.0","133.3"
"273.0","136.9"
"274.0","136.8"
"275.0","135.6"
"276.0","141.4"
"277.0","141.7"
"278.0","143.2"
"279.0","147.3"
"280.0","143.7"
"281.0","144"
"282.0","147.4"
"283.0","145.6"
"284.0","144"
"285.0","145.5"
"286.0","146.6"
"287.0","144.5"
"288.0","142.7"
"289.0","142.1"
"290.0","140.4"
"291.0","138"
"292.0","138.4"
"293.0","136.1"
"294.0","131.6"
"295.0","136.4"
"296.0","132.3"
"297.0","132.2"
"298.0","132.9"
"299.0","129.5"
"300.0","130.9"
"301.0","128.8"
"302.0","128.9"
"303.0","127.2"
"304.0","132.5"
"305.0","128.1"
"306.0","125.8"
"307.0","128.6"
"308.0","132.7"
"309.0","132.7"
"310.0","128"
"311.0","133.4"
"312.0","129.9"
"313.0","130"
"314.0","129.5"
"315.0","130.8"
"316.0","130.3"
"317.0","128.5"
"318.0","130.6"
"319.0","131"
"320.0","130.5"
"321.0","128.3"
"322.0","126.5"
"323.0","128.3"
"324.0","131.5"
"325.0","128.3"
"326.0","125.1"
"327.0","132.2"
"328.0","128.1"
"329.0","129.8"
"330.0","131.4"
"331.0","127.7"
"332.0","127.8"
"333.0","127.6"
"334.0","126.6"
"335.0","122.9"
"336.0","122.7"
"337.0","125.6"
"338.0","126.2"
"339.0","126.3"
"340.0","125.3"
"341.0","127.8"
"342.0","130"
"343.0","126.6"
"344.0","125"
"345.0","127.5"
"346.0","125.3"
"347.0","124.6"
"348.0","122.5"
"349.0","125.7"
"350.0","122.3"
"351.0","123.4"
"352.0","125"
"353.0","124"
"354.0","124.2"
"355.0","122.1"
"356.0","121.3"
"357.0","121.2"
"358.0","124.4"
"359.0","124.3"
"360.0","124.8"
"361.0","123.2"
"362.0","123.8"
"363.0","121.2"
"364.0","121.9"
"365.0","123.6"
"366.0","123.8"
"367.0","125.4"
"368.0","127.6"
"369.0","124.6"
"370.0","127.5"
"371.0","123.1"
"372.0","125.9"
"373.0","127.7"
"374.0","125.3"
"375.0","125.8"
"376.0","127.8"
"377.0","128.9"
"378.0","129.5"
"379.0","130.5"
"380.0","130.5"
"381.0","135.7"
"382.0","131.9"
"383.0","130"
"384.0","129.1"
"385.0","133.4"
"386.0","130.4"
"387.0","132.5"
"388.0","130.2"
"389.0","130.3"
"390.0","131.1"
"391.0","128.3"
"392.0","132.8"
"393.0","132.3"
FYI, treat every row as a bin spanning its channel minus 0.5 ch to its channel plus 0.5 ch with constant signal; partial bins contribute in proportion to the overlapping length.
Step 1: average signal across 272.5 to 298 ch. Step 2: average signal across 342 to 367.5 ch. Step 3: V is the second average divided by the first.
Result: 0.88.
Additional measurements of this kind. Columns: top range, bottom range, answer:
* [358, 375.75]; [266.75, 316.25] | 0.92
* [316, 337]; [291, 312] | 0.98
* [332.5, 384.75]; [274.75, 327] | 0.93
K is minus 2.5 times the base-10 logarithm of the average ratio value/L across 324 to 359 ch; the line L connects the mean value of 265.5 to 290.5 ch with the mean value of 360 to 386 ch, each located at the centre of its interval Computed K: 0.04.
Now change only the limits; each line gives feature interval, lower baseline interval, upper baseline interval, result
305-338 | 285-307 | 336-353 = 0.01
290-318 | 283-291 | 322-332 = 0.05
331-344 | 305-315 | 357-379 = 0.01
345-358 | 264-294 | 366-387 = 0.06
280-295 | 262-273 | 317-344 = -0.11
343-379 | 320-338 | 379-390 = 0.04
